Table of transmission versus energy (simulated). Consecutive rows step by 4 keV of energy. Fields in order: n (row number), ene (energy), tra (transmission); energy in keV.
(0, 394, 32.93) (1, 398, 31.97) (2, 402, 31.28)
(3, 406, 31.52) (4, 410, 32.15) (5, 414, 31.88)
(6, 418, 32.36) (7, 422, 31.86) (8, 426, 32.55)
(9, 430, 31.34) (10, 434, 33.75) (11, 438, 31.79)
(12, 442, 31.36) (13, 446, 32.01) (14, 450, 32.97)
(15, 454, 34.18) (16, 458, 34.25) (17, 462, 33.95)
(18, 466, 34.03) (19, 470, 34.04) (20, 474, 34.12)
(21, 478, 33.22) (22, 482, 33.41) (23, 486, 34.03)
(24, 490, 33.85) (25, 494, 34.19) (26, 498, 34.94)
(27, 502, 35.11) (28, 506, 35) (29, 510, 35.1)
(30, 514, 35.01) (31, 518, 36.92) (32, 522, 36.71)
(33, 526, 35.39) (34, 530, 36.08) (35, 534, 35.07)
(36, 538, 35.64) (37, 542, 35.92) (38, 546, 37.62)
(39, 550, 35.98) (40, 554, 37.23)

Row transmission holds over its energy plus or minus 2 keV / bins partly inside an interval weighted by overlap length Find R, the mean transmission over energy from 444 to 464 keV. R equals 33.5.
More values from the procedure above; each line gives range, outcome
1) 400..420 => 31.8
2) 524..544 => 35.6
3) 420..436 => 32.4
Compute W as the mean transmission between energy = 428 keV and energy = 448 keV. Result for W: 32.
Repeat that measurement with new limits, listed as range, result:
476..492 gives 33.6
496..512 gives 35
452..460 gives 34.2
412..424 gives 32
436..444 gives 31.6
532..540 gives 35.4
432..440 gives 32.8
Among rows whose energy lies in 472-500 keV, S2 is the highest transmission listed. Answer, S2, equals 34.94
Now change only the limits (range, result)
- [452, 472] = 34.25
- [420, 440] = 33.75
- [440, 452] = 32.97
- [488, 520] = 36.92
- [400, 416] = 32.15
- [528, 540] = 36.08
